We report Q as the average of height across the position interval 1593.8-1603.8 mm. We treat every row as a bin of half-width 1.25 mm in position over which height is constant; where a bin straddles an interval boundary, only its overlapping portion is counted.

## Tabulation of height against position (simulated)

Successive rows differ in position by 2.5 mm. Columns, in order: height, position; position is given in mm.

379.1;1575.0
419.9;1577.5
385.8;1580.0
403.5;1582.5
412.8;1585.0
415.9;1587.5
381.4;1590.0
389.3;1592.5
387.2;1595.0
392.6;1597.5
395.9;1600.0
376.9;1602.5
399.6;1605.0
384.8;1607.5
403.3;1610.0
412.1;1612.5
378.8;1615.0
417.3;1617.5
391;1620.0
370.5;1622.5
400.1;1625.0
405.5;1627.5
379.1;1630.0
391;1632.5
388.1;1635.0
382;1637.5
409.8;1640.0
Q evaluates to 388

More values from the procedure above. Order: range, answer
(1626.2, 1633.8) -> 392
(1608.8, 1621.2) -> 401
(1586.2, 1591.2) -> 399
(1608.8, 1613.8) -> 407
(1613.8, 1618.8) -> 398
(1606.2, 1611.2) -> 394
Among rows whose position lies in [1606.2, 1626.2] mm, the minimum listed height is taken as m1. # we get 370.5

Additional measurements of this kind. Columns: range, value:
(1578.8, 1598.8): 381.4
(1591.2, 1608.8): 376.9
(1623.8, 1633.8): 379.1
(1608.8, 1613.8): 403.3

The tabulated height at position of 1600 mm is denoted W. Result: 395.9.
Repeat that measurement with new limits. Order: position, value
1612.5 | 412.1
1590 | 381.4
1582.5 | 403.5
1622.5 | 370.5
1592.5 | 389.3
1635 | 388.1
